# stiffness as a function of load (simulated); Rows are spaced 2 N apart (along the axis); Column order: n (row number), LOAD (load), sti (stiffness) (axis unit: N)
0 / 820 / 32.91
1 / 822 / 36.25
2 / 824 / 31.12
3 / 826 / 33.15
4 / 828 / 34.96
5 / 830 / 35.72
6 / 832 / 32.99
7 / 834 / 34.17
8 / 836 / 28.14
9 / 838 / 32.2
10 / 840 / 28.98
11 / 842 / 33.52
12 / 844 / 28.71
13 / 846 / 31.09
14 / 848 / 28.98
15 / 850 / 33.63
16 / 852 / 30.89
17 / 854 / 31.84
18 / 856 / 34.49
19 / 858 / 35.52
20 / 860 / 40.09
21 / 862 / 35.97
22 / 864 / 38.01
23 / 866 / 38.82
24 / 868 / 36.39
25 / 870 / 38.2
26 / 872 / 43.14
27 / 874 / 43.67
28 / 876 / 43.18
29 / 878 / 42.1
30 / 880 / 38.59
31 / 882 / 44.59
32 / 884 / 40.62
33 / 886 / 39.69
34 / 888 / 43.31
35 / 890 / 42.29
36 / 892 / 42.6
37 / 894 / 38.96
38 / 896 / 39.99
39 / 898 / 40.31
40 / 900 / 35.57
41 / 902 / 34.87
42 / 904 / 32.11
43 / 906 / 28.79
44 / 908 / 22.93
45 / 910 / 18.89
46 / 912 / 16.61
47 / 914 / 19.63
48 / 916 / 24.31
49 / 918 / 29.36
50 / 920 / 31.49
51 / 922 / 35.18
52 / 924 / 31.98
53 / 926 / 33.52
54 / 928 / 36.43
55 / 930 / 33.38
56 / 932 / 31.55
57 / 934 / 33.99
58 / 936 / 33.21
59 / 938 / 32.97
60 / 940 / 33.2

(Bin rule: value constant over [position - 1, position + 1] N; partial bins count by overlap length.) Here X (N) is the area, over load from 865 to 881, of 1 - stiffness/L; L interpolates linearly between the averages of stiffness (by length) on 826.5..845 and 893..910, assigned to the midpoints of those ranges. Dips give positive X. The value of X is -3.8 N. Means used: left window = 32.2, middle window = 40.5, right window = 33.3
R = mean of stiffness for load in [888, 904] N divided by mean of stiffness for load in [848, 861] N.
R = 1.15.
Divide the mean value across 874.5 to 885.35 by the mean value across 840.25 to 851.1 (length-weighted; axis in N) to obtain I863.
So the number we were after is 1.35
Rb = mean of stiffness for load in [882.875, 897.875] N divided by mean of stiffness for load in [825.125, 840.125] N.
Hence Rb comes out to 1.3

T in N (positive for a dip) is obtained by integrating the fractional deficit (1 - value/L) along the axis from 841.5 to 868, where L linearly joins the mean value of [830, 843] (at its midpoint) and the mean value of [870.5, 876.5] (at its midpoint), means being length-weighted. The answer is 2.4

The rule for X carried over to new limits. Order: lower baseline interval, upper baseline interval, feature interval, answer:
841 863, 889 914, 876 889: -3.6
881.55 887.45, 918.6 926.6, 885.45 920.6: 5.1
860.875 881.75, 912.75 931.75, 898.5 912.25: 2.3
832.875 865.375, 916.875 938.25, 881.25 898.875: -4.5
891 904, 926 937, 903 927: 5.8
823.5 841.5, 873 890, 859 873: 0.1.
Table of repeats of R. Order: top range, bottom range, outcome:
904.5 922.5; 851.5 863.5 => 0.72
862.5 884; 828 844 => 1.26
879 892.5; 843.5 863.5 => 1.25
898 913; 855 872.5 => 0.74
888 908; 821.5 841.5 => 1.13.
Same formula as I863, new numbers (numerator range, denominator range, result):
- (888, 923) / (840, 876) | 0.89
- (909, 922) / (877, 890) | 0.58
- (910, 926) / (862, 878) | 0.67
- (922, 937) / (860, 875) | 0.86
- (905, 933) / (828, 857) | 0.88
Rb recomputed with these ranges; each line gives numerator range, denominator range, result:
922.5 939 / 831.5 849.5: 1.08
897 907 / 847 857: 1.07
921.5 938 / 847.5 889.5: 0.88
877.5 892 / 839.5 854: 1.35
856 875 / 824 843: 1.19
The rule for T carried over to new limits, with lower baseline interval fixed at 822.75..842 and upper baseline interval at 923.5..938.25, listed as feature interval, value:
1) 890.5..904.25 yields -2.1 N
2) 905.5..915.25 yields 3.6 N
